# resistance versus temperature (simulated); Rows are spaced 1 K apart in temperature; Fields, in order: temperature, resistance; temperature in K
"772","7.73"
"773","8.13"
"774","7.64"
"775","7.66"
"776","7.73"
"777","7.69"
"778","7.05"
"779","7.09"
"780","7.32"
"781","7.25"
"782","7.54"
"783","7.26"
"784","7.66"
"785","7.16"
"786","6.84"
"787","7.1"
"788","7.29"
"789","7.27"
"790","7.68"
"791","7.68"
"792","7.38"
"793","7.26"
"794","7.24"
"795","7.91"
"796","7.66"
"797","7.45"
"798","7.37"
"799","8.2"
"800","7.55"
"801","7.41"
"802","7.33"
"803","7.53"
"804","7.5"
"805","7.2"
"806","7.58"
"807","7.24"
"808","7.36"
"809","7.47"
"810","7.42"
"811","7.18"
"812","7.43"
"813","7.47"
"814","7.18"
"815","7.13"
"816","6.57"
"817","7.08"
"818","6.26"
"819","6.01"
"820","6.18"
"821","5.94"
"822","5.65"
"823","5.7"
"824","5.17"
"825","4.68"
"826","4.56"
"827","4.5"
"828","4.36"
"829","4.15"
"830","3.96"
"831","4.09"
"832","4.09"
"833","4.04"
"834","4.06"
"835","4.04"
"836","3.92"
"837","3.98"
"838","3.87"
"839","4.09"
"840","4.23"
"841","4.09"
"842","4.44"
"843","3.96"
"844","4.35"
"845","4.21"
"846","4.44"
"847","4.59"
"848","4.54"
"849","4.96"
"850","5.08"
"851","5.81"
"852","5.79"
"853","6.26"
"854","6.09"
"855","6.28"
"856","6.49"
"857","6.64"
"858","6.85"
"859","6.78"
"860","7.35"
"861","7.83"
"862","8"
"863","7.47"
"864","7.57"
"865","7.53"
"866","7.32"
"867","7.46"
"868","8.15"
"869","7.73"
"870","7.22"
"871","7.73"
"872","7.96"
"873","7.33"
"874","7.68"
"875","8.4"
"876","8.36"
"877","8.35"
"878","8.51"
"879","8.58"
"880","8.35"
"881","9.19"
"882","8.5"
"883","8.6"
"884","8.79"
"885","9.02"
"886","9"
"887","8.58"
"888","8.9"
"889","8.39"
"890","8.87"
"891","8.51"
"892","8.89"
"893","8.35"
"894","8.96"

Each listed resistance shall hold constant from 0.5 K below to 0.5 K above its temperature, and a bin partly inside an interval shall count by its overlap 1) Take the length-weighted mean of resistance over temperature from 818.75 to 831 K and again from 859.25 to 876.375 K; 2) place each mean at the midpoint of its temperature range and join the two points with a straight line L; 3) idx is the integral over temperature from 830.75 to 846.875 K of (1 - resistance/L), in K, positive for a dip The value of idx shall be 4.8 K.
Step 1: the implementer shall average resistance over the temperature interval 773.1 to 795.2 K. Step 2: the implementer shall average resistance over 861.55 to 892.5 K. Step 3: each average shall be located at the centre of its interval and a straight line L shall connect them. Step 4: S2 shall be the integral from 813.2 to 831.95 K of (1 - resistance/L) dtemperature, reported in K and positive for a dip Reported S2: 5.4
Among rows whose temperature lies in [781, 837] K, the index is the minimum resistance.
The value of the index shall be 3.92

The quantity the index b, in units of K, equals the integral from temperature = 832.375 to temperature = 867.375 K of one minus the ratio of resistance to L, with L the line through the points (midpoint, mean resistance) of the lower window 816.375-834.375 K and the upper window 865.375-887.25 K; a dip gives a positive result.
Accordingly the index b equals 5.9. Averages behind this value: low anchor 5.04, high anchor 8.21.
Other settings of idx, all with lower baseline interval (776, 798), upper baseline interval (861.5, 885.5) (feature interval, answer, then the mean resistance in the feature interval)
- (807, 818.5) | 0.7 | 7.15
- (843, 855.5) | 4.3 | 5.15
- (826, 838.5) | 5.9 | 4.11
